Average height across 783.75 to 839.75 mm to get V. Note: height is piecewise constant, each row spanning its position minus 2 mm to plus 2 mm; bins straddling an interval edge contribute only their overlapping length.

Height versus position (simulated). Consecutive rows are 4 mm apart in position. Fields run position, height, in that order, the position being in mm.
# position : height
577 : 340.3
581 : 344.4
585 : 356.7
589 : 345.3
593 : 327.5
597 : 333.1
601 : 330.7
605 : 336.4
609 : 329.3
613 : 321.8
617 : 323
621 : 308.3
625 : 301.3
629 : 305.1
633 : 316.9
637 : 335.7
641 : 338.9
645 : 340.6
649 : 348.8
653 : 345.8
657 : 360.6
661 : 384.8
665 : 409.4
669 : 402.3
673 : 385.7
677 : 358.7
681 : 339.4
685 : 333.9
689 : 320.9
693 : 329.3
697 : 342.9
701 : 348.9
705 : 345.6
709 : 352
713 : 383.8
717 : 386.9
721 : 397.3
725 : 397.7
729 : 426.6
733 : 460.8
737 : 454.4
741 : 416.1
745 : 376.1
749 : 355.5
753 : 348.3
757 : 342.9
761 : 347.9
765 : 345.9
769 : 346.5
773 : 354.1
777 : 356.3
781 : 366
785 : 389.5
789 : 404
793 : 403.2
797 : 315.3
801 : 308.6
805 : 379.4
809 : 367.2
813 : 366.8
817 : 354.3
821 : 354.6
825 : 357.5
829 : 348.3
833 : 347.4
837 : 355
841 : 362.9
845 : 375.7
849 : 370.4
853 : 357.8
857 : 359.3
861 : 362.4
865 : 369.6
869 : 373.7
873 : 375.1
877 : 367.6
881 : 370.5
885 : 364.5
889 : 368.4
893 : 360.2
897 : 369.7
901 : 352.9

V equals 360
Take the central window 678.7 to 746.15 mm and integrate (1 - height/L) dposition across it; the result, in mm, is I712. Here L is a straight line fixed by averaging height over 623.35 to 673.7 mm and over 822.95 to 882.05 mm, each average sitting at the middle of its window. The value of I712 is -4.1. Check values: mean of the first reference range 351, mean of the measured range 377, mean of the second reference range 363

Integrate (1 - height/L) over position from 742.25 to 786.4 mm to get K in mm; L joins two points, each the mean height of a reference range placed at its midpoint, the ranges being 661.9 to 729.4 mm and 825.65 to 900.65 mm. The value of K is 1.0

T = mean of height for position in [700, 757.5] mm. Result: 388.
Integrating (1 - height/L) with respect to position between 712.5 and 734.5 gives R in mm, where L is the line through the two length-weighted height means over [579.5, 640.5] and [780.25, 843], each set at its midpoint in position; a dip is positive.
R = -4.0 mm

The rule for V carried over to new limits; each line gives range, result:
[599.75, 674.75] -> 343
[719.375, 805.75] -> 377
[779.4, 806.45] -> 366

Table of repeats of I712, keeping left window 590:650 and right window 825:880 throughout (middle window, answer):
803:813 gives -0.4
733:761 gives -3.1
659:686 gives -3.2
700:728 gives -2.8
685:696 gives 0.3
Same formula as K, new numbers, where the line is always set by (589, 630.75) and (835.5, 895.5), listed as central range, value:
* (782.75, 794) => -1.42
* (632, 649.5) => -0.43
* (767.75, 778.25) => -0.05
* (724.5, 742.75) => -4.78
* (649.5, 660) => -0.80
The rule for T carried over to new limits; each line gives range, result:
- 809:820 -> 361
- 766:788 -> 364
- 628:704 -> 350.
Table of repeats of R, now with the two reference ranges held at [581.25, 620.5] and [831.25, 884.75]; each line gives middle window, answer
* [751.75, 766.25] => 0.3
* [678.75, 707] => 0.6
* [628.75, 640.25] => 0.5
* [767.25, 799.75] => -0.9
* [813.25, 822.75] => 0.1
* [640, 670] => -2.3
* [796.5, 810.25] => 0.5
